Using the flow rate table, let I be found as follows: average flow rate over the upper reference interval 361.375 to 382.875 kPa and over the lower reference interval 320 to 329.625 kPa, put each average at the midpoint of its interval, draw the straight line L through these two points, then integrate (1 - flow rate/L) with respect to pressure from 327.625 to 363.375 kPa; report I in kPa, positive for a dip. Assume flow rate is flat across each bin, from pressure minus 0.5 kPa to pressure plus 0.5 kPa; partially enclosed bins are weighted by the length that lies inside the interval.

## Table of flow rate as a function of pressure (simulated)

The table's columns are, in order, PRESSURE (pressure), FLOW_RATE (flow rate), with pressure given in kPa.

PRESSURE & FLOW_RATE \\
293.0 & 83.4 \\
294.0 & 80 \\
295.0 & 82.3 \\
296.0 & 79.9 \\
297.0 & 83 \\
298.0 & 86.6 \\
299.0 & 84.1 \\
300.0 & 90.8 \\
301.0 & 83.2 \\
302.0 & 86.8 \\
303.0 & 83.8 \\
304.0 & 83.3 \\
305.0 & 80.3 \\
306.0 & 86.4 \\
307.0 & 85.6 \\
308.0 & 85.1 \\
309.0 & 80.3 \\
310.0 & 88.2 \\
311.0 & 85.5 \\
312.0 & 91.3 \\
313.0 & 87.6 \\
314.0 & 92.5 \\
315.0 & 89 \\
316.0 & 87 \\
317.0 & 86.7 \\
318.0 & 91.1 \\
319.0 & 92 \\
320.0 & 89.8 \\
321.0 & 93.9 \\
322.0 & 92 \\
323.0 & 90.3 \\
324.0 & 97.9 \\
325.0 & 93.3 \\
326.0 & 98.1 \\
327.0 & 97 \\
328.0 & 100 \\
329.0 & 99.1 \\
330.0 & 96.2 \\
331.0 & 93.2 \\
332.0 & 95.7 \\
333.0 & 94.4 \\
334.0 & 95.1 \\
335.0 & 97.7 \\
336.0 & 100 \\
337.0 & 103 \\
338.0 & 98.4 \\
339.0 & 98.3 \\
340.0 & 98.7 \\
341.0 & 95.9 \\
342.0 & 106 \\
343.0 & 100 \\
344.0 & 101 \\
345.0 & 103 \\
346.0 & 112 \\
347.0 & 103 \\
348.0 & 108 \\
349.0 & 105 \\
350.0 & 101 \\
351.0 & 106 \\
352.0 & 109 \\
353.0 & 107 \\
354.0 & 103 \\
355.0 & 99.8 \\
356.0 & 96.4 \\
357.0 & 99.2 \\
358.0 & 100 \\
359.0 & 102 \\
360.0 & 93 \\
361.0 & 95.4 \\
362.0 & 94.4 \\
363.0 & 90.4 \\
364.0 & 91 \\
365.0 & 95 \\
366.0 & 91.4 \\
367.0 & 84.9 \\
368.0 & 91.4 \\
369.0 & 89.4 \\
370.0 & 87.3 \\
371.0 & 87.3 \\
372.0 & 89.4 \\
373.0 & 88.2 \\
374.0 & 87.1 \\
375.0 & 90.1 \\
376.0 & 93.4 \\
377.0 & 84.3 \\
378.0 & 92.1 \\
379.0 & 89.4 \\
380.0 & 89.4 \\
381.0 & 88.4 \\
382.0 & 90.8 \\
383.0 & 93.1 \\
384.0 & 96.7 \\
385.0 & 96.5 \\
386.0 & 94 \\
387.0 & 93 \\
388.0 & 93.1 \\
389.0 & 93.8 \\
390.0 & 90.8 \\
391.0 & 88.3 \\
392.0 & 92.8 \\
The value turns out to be -2.7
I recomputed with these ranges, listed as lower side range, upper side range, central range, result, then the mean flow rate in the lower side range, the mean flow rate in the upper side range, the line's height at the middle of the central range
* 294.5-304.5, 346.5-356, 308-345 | 0.2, 84.4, 104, 94.7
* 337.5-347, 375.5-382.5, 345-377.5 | -0.2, 102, 89.7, 95.4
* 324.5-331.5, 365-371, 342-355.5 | -1.7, 96.7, 89.3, 92.8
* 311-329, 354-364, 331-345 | -0.6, 92.3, 96.8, 94.4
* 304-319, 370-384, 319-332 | -1.1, 87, 89.6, 87.5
